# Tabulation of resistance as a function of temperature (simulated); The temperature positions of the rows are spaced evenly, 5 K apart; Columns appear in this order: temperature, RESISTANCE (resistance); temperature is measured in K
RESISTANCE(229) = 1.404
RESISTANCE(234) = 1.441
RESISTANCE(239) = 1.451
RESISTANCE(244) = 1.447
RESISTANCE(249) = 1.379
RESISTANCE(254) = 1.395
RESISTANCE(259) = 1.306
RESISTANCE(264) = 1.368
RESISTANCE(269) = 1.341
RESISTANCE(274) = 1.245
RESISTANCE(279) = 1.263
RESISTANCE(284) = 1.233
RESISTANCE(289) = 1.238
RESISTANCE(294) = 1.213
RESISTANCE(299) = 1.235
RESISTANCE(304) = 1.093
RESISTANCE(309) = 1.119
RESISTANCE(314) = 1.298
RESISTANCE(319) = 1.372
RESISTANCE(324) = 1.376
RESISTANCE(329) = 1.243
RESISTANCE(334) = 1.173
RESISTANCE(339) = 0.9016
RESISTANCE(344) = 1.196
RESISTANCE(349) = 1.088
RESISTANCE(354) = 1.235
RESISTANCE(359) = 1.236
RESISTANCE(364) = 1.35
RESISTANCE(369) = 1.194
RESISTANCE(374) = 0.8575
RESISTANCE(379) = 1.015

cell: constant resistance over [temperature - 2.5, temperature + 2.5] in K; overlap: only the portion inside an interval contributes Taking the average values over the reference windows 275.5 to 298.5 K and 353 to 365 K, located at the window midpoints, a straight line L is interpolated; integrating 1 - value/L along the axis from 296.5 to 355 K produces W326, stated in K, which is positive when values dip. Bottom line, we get 2.8 K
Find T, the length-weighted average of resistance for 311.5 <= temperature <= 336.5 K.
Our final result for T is 1.29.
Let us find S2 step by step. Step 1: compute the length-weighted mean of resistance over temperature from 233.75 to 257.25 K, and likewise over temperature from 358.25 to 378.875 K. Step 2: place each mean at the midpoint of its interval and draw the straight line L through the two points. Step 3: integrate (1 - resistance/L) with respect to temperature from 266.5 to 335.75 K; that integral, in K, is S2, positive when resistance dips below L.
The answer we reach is 2.3 K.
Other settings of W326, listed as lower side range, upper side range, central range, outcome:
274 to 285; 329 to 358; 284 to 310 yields 0.6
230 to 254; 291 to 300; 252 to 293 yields 0.5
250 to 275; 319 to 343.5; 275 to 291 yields 0.6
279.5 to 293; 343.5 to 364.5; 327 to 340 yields 1.0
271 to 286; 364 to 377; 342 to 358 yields -0.8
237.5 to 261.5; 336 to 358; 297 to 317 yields 0.6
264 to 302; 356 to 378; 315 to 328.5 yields -1.5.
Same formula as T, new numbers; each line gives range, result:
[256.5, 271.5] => 1.34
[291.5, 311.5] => 1.17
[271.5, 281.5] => 1.25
